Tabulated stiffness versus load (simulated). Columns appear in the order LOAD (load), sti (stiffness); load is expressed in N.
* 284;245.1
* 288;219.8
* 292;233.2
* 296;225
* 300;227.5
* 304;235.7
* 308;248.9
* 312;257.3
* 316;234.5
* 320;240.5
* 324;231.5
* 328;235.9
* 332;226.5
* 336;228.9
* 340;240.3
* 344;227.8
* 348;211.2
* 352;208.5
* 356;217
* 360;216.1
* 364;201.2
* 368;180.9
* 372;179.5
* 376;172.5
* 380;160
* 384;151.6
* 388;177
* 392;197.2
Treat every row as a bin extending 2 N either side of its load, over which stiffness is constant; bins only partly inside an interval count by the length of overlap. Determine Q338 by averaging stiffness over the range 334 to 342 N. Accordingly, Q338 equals 235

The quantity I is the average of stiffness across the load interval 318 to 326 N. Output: 236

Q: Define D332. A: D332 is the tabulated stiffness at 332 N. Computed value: 226.5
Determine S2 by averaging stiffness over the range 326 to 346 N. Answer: 232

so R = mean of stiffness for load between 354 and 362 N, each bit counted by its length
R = 217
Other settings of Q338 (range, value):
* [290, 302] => 229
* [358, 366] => 209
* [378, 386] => 156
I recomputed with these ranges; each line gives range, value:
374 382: 166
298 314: 242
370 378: 176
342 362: 216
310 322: 244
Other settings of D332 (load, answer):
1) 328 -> 235.9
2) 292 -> 233.2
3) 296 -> 225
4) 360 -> 216.1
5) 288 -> 219.8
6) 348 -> 211.2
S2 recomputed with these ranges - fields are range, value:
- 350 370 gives 205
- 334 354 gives 223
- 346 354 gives 210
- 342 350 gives 220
